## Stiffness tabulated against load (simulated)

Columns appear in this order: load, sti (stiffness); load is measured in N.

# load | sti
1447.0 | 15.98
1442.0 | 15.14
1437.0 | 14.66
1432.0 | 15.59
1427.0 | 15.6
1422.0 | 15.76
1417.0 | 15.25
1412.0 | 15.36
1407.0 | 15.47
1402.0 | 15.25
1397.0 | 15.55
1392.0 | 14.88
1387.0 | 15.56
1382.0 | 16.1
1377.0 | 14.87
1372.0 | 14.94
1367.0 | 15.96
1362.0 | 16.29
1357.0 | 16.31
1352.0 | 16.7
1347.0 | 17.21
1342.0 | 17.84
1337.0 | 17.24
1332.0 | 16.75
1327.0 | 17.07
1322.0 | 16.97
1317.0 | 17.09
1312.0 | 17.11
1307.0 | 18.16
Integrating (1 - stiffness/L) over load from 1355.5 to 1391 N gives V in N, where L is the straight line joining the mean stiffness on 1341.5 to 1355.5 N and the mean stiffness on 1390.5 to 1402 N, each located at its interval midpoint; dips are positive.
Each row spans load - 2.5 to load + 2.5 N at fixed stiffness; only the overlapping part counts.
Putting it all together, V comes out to 1.0 N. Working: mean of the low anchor 17.1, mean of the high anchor 15.3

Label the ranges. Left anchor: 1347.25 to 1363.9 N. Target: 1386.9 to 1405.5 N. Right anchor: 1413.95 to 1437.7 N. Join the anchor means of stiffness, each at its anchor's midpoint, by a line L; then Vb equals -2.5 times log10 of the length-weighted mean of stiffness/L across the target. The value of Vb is 0.04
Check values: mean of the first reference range 16.5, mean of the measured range 15.3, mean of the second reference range 15.4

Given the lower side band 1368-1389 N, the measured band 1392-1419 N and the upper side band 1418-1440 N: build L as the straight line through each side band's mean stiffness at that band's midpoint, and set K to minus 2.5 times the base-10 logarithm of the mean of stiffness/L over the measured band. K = 0.00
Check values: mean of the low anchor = 15.4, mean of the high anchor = 15.4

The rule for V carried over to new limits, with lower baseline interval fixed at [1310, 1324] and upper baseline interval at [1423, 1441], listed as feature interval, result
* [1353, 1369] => 0.15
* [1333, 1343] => -0.38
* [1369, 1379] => 0.76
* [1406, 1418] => 0.20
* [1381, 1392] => 0.29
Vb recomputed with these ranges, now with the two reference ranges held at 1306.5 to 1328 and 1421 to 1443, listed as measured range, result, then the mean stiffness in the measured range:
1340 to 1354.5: -0.03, 17.2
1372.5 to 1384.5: 0.06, 15.4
